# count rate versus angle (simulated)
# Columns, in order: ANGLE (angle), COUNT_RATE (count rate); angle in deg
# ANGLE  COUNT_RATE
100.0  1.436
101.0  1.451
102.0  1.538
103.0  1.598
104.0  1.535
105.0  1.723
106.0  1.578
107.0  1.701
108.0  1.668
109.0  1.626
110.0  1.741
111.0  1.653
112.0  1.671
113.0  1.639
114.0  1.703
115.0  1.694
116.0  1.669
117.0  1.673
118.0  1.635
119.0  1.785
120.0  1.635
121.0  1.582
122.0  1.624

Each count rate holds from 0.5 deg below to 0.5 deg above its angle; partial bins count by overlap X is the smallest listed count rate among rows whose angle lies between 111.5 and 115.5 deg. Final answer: 1.639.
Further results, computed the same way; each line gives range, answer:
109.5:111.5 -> 1.653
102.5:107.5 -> 1.535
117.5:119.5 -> 1.635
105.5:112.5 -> 1.578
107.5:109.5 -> 1.626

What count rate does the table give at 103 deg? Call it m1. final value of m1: 1.598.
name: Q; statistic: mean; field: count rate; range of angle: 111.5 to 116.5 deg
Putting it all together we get 1.68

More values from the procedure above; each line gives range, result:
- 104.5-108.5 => 1.67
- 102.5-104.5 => 1.57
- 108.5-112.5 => 1.67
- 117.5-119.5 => 1.71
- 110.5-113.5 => 1.65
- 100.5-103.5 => 1.53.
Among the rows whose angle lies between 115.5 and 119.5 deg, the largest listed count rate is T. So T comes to 1.785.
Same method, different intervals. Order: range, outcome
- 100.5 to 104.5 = 1.598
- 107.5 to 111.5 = 1.741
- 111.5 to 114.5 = 1.703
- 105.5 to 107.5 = 1.701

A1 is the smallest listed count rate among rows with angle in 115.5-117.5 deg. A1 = 1.669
